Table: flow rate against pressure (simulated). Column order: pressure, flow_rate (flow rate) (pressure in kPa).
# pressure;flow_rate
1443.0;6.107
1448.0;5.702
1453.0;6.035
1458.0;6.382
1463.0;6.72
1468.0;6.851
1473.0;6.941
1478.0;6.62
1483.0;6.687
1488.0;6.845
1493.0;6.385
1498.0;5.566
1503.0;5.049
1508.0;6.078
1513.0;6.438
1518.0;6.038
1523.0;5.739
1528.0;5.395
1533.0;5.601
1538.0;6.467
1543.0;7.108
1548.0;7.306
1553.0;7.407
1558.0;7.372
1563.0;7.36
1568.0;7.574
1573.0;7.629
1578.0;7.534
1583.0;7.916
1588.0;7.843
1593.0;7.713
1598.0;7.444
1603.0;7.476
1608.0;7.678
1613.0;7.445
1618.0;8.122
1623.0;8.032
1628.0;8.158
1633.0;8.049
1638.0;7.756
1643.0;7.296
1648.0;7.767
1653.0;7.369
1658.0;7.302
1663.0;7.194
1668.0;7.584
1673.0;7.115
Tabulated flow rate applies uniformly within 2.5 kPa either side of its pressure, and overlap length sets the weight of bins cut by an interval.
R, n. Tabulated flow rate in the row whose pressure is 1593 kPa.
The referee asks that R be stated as 7.713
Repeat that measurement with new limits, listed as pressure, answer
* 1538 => 6.467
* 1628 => 8.158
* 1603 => 7.476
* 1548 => 7.306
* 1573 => 7.629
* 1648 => 7.767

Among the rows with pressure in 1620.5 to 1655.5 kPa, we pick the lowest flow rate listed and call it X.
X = 7.296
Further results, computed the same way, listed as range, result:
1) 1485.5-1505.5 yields 5.049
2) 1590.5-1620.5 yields 7.444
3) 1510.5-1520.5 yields 6.038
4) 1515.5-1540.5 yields 5.395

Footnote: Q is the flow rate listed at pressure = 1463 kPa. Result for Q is 6.72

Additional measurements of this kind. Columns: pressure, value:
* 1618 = 8.122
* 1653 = 7.369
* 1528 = 5.395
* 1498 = 5.566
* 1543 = 7.108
